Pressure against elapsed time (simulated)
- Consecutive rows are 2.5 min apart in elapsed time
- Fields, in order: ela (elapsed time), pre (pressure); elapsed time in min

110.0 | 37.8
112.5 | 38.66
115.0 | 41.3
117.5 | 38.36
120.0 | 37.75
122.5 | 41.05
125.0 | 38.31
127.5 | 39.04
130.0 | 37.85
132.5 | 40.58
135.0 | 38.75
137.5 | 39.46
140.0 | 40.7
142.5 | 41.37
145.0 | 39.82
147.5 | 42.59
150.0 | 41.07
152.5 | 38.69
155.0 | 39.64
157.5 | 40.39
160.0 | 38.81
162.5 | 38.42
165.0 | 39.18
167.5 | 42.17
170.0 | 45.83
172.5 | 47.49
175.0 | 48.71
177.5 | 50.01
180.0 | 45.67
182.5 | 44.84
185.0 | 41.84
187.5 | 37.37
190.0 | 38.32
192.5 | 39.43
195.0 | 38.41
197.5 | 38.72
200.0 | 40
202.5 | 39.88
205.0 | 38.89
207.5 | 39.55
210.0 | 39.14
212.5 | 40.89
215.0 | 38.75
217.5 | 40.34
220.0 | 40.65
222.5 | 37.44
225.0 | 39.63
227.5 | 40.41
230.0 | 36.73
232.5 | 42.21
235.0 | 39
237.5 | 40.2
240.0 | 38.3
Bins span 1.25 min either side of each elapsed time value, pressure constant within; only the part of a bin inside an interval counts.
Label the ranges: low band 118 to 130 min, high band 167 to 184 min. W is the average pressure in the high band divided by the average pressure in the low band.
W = 1.2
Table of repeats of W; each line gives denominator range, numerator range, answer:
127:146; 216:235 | 1.00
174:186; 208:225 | 0.85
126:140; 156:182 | 1.11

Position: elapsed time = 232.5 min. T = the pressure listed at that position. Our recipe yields 42.21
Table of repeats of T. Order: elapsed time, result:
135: 38.75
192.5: 39.43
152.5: 38.69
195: 38.41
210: 39.14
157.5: 40.39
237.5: 40.2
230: 36.73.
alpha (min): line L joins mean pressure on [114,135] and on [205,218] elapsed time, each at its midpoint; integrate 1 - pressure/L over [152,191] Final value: -3.0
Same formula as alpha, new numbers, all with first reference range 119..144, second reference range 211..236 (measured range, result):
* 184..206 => 0.2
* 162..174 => -1.1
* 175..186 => -1.8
